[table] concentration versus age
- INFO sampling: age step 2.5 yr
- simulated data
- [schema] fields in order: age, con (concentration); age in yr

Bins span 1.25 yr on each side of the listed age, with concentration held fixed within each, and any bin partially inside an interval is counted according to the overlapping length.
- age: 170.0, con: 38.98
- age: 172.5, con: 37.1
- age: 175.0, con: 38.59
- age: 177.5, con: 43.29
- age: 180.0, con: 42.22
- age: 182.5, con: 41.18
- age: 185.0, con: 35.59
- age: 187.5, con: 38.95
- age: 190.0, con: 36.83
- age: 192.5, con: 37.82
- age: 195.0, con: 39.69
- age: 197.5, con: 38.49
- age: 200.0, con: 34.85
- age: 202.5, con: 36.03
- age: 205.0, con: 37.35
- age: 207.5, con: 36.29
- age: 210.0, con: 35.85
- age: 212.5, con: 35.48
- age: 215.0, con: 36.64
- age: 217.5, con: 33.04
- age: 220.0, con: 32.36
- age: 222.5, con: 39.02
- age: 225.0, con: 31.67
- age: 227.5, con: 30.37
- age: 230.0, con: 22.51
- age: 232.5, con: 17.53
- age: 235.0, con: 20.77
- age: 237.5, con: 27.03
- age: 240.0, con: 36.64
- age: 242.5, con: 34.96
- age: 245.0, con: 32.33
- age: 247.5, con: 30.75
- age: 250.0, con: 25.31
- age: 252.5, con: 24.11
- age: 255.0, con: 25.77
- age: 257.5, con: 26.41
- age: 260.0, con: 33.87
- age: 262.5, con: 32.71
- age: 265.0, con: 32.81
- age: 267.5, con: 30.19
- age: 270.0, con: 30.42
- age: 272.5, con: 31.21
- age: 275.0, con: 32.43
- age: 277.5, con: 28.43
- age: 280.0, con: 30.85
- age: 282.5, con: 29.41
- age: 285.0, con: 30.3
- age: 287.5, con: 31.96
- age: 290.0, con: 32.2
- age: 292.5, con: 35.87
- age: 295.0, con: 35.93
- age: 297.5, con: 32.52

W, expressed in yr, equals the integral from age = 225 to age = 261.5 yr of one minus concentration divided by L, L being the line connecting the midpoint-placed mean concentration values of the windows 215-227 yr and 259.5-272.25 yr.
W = 5.56 yr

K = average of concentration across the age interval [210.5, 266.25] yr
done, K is 30.2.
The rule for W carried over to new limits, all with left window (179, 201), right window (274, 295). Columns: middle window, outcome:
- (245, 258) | 2.7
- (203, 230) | 1.7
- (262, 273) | 0.5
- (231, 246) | 2.9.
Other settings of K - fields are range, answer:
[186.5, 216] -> 37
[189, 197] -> 38.2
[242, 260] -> 28.6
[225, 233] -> 25.3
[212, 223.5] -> 35.2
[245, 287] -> 29.8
